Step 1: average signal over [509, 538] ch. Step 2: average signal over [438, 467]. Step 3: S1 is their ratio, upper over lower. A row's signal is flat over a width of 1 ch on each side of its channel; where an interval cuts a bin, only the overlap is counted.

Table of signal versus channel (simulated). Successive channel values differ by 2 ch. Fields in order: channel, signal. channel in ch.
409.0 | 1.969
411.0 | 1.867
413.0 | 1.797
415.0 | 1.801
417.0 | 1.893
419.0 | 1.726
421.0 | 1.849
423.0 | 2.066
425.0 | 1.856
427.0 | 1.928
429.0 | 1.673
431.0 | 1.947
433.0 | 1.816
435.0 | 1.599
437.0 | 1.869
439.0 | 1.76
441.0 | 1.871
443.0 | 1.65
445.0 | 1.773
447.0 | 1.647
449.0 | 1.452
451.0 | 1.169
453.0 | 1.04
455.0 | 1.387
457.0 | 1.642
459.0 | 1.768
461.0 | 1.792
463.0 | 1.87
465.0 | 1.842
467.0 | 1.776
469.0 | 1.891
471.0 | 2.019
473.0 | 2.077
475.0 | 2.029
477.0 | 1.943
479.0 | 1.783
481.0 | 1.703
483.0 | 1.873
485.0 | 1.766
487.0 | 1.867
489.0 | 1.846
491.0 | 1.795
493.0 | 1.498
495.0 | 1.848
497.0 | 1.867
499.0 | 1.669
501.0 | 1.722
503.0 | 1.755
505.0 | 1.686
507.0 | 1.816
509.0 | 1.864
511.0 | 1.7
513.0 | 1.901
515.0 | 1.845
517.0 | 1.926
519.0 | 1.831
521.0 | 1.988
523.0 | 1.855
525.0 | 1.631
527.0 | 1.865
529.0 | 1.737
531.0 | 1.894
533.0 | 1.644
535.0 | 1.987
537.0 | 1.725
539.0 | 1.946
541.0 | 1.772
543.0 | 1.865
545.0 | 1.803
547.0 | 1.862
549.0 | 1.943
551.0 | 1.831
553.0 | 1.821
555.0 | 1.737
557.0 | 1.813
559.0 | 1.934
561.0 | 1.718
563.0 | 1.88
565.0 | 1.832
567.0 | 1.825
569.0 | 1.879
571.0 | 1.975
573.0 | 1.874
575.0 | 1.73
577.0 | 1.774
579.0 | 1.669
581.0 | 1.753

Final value 1.12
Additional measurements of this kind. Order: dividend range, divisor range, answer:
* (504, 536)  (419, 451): 1.03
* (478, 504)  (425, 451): 1.02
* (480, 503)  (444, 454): 1.25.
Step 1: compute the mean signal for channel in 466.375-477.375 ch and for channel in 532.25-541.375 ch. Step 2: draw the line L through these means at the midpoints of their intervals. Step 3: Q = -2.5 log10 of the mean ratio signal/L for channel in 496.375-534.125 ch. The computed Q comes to 0.04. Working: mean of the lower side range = 1.96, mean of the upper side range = 1.82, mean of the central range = 1.8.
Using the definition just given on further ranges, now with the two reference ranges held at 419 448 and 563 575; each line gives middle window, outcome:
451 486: 0.037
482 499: 0.025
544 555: 0.009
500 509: 0.047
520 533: 0.019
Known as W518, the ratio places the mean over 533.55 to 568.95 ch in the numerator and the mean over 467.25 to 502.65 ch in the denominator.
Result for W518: 1.00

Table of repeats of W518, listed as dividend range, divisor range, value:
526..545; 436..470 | 1.10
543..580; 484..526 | 1.02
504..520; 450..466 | 1.16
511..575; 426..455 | 1.12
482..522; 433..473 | 1.07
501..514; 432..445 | 1.01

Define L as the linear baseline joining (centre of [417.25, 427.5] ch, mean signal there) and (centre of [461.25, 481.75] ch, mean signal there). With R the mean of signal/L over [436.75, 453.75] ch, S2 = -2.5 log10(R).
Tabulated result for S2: 0.20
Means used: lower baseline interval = 1.88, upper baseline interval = 1.89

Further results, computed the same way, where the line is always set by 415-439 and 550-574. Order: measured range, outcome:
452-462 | 0.20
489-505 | 0.06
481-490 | 0.01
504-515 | 0.02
